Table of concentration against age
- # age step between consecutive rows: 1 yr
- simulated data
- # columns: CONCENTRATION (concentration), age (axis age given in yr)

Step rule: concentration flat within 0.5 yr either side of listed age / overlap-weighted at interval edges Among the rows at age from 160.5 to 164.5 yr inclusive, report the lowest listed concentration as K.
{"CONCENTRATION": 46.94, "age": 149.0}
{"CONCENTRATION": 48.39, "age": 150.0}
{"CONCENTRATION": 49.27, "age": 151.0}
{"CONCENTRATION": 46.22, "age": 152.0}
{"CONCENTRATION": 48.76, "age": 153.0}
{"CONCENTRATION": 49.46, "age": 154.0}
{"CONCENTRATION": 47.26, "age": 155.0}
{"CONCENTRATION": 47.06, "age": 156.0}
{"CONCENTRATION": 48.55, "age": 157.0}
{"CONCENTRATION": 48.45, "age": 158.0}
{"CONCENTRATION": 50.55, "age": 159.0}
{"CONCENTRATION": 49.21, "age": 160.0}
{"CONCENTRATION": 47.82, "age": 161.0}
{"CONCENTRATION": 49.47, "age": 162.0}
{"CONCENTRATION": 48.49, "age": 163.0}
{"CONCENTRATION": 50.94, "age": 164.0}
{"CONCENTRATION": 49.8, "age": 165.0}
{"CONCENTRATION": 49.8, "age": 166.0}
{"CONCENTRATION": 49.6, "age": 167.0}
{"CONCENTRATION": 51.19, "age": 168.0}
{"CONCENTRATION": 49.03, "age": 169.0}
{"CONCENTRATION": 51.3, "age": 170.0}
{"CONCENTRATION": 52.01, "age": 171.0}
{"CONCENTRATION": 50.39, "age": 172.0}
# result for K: 47.82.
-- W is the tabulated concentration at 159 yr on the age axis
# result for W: 50.55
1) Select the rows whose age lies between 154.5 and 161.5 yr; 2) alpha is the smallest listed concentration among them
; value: 47.06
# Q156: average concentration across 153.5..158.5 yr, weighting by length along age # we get 48.2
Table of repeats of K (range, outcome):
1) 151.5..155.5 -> 46.22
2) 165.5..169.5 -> 49.03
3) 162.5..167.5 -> 48.49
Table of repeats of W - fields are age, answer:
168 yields 51.19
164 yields 50.94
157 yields 48.55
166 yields 49.8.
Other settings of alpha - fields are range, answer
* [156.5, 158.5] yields 48.45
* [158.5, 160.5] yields 49.21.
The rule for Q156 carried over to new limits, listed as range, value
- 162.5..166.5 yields 49.8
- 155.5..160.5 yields 48.8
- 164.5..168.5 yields 50.1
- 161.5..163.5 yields 49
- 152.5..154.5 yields 49.1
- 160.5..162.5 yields 48.6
